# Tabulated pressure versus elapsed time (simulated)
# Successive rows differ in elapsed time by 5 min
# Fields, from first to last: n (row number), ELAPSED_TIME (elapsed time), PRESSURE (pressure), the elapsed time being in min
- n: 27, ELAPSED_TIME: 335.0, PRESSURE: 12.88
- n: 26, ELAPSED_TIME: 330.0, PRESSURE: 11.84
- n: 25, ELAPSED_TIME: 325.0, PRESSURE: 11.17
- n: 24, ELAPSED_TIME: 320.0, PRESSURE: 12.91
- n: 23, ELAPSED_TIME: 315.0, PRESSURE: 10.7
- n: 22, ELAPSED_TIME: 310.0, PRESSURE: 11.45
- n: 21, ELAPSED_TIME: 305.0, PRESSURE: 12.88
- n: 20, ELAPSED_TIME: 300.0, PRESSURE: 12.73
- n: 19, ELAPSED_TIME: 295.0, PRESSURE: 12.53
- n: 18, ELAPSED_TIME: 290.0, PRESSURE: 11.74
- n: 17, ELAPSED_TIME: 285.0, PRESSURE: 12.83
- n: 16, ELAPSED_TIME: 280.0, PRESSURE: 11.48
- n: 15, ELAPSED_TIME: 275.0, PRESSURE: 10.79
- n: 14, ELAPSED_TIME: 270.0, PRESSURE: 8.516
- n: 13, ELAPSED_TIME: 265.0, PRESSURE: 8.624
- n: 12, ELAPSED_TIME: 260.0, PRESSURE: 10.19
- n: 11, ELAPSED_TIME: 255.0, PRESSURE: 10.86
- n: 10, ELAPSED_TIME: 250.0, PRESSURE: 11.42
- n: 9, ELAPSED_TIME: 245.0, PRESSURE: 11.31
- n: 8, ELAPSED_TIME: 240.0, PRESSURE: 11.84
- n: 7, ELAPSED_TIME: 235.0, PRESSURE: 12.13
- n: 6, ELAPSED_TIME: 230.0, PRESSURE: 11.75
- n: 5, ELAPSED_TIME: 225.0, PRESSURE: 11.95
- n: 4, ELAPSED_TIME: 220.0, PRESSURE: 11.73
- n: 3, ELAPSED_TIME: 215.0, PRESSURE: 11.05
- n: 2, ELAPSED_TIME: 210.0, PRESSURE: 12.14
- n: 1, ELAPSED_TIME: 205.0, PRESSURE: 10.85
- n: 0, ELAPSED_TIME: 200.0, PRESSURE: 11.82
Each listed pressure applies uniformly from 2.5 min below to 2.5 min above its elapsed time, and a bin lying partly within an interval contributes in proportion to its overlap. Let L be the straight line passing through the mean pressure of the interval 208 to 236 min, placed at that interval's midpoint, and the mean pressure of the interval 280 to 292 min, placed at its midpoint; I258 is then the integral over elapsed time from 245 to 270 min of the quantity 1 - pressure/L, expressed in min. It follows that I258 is 3.7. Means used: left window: 11.8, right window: 12.1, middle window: 10.2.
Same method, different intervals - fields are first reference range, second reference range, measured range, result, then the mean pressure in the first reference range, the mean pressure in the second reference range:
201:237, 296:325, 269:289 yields 1.3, 11.7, 12.1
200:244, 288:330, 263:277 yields 3.0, 11.7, 12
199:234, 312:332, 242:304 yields 2.7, 11.6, 11.6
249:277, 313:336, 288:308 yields -2.6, 9.98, 11.9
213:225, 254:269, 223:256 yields -3.2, 11.5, 9.66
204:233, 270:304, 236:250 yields 0.1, 11.6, 11.8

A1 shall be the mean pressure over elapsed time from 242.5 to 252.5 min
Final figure 11.4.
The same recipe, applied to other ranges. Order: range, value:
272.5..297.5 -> 11.9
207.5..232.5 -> 11.7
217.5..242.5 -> 11.9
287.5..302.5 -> 12.3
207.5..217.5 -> 11.6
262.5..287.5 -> 10.4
